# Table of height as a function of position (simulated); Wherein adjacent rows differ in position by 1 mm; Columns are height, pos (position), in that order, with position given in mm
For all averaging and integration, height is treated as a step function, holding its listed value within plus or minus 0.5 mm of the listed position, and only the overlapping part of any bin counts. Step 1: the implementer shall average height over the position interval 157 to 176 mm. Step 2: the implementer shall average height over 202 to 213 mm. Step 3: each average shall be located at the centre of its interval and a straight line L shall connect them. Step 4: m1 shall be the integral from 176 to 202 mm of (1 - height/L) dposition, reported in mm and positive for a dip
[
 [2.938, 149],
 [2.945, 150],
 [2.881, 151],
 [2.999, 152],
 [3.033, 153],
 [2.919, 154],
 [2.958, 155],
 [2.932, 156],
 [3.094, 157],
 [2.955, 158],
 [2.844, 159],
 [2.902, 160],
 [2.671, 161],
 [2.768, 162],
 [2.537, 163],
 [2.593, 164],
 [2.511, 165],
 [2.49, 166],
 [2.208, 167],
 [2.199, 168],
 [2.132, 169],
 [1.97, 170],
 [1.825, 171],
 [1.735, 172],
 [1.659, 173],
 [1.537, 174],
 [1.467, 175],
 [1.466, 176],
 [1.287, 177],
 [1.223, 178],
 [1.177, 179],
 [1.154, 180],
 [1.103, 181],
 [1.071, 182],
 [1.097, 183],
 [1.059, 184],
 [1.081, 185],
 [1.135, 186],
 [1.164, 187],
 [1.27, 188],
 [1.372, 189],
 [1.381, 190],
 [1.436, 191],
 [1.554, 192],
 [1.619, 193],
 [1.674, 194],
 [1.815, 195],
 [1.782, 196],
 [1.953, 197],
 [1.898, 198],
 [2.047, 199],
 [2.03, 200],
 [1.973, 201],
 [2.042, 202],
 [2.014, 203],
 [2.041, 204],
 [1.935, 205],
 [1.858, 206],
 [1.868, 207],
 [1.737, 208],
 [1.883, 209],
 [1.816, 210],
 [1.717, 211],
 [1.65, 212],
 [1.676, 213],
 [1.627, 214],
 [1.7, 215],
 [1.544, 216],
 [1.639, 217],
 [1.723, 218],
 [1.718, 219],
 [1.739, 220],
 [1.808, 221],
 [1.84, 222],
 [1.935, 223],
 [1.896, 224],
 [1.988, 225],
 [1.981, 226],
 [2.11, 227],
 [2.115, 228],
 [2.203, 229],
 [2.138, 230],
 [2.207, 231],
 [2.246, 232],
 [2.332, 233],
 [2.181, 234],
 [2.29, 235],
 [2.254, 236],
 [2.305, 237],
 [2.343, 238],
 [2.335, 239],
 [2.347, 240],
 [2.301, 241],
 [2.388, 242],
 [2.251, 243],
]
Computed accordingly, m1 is 7.2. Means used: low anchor 2.28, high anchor 1.85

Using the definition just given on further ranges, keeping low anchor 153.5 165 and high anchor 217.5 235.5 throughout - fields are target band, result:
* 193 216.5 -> 4.6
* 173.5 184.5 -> 5.7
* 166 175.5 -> 2.8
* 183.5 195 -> 5.1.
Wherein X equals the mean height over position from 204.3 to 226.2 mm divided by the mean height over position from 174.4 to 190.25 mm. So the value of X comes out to 1.5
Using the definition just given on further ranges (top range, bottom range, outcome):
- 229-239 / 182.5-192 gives 1.82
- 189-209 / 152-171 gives 0.69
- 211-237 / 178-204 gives 1.28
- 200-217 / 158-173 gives 0.76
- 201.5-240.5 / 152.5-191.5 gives 1.02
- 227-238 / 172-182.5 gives 1.67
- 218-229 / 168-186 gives 1.34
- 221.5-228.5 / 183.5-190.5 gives 1.64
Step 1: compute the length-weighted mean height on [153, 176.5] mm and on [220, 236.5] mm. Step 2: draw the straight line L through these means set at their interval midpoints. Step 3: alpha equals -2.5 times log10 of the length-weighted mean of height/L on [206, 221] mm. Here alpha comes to 0.24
